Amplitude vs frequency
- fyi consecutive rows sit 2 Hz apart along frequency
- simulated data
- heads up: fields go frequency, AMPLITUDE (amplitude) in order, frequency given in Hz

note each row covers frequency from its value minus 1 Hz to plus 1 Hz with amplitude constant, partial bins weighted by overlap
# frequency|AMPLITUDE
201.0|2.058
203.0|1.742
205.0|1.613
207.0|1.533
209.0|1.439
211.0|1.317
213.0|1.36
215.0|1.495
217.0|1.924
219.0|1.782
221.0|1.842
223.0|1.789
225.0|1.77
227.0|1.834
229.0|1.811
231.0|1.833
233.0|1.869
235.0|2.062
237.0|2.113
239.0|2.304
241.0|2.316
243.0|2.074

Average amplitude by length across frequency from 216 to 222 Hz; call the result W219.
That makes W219 1.85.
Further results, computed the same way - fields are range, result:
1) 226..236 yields 1.88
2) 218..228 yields 1.8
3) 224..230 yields 1.8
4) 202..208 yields 1.63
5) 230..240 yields 2.04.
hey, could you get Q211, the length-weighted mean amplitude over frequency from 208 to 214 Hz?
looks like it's 1.37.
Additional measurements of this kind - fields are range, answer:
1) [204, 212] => 1.48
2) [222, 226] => 1.78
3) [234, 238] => 2.09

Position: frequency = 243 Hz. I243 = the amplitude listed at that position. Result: 2.074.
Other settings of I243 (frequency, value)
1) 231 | 1.833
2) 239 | 2.304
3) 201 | 2.058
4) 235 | 2.062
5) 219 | 1.782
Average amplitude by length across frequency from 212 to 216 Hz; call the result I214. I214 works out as 1.43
